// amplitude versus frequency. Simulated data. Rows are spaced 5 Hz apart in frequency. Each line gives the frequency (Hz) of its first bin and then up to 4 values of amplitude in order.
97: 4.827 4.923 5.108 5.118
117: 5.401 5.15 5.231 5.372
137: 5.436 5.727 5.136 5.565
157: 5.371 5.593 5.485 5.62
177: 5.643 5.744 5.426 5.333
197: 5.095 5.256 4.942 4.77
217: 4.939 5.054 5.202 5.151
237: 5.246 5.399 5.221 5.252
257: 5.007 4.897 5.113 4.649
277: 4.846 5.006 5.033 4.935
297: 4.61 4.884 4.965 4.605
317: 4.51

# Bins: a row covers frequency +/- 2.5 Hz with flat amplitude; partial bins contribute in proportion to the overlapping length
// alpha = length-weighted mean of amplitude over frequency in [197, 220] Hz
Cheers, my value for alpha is 4.99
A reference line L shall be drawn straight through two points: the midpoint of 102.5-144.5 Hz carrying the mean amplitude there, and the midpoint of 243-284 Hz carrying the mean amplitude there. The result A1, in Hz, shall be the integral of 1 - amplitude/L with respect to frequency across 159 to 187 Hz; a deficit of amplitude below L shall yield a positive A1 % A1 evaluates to -2.1 Hz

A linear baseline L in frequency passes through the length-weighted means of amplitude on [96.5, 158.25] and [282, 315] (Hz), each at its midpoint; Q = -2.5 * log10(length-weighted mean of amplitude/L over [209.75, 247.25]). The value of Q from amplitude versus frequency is -0.02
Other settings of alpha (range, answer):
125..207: 5.43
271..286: 4.87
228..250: 5.25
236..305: 5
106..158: 5.33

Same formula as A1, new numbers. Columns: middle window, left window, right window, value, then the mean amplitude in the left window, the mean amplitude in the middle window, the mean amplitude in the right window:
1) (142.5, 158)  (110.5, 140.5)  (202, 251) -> -0.43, 5.3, 5.4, 5.12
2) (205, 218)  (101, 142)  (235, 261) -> 0.86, 5.26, 4.88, 5.21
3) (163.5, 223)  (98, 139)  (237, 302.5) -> -2.14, 5.2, 5.29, 5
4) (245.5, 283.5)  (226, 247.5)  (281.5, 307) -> 0.63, 5.25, 4.99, 4.89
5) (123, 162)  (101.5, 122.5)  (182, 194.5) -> -0.97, 5.16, 5.41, 5.45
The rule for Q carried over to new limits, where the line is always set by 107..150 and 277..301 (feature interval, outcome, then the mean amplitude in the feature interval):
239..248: -0.066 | 5.32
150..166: -0.055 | 5.51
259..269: -0.010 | 5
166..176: -0.076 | 5.58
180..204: -0.045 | 5.37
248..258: -0.038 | 5.16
